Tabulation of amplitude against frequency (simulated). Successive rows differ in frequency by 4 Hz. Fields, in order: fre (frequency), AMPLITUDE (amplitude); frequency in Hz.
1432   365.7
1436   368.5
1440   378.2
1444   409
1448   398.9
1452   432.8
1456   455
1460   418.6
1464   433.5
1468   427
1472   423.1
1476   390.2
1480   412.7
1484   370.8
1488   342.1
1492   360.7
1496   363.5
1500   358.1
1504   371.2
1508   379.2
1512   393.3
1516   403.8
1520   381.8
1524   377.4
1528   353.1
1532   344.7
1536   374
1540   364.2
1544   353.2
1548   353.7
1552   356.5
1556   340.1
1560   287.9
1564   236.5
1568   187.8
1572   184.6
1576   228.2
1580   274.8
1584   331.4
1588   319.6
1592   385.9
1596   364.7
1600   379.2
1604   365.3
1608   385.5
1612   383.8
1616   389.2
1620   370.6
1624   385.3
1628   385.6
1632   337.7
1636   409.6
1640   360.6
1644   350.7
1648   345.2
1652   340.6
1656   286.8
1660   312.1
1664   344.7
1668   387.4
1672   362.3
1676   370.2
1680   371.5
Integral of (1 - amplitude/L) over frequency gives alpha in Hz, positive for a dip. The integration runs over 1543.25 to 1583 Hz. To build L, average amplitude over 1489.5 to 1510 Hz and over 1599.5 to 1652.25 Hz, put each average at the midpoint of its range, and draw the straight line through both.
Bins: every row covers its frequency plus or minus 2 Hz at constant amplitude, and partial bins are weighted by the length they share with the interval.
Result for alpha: 9.6 Hz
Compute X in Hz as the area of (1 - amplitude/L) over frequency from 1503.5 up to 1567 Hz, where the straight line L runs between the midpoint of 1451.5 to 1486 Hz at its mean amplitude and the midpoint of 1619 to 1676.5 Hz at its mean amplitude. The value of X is 7.0 Hz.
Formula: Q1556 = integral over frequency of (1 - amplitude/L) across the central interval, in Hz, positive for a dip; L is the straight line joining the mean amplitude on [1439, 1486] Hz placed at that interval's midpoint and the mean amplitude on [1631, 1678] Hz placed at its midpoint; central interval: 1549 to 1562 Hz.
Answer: 1.8 Hz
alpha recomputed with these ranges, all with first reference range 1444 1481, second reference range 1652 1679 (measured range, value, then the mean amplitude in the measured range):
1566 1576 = 4.9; 195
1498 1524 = 1.4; 381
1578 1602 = 1.9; 343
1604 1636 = -1.4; 378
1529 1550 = 1.8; 358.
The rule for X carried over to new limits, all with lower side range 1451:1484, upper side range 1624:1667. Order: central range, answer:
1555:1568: 3.9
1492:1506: 1.5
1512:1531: 1.0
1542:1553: 1.0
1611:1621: -0.6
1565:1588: 7.9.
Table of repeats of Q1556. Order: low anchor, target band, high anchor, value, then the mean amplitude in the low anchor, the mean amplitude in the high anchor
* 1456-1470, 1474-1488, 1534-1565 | 0.91 Hz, 430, 336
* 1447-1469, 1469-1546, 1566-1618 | 2.71 Hz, 429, 322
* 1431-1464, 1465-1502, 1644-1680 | 1.10 Hz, 406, 346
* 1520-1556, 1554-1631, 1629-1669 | 6.01 Hz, 360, 347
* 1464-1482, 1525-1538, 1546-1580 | -1.47 Hz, 416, 272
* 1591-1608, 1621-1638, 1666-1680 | -0.23 Hz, 374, 373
